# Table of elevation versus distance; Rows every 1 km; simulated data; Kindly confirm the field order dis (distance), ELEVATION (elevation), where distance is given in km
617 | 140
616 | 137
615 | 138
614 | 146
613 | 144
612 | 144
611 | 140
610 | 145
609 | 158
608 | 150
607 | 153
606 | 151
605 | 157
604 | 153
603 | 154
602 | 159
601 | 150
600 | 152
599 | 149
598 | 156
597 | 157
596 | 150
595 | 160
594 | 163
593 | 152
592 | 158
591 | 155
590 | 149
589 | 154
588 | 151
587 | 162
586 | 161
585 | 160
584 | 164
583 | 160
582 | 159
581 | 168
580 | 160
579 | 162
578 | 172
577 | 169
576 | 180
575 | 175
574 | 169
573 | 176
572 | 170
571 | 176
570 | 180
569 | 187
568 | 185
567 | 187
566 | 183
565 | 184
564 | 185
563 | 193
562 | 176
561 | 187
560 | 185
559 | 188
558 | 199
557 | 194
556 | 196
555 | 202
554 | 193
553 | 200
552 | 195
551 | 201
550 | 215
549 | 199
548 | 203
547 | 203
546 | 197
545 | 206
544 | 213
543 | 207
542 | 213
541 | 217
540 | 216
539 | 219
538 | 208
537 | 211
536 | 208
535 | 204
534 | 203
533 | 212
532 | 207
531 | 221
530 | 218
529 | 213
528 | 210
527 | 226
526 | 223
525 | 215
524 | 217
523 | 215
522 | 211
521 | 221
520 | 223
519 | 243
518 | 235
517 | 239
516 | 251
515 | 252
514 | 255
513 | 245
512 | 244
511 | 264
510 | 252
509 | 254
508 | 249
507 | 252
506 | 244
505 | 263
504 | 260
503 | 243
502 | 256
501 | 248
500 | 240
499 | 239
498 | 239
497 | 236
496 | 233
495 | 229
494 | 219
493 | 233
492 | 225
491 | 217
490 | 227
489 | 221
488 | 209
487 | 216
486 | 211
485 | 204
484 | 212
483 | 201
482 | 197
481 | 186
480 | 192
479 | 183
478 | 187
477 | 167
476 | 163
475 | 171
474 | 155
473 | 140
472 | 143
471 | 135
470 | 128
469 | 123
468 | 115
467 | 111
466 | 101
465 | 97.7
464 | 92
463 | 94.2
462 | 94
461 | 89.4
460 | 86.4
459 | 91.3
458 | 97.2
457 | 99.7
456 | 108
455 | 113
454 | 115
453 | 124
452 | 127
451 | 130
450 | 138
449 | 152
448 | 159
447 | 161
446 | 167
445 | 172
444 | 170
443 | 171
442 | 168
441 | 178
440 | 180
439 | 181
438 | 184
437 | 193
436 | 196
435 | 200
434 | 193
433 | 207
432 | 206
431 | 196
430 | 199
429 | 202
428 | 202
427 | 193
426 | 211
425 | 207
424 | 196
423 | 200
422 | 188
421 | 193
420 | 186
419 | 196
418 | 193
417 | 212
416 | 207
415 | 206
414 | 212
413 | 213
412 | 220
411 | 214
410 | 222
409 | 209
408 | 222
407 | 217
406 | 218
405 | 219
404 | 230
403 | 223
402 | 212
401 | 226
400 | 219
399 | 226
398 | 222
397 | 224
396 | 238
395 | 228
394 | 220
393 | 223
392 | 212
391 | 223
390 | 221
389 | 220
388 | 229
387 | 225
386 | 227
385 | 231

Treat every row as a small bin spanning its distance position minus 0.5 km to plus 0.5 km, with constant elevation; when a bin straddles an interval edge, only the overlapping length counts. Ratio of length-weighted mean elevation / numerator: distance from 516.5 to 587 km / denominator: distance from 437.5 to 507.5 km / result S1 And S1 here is 1.14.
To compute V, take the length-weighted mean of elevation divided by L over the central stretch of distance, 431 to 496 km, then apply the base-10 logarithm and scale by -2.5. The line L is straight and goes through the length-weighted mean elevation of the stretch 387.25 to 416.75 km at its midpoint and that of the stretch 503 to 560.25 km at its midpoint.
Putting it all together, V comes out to 0.33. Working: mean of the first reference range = 220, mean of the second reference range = 220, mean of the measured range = 163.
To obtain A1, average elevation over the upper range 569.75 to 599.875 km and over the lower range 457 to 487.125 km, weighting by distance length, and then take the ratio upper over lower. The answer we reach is 1.12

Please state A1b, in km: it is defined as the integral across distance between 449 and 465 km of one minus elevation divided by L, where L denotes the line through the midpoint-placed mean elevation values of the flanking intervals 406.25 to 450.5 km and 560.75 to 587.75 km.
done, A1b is 6.9 km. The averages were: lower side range 193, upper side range 173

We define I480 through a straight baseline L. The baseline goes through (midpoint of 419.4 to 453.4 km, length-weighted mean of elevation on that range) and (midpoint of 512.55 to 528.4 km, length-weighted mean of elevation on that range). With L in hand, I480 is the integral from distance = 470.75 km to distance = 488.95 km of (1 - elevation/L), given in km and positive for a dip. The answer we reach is 2.04 km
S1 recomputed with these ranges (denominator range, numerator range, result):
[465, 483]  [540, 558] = 1.33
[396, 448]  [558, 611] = 0.82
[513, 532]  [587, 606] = 0.68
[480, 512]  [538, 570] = 0.85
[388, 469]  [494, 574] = 1.20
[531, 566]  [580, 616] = 0.76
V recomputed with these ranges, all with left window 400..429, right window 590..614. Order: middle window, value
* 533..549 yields -0.22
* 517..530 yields -0.25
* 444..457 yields 0.39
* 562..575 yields -0.12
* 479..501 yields -0.17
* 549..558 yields -0.19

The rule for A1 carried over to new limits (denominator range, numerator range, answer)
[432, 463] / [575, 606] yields 1.07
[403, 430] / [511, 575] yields 1.00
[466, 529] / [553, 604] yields 0.80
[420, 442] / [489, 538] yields 1.19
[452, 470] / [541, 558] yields 1.94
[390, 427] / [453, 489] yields 0.68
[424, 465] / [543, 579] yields 1.21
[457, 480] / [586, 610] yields 1.22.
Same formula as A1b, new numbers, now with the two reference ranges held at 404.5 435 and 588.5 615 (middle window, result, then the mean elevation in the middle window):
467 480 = 2.6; 151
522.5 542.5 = -4.8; 214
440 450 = 1.6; 166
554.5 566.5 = -1.8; 189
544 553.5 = -2.0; 203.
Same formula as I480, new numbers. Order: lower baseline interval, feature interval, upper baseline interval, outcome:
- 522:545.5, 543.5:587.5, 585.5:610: 0.2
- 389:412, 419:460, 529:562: 9.2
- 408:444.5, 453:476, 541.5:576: 9.5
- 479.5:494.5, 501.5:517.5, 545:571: -3.6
